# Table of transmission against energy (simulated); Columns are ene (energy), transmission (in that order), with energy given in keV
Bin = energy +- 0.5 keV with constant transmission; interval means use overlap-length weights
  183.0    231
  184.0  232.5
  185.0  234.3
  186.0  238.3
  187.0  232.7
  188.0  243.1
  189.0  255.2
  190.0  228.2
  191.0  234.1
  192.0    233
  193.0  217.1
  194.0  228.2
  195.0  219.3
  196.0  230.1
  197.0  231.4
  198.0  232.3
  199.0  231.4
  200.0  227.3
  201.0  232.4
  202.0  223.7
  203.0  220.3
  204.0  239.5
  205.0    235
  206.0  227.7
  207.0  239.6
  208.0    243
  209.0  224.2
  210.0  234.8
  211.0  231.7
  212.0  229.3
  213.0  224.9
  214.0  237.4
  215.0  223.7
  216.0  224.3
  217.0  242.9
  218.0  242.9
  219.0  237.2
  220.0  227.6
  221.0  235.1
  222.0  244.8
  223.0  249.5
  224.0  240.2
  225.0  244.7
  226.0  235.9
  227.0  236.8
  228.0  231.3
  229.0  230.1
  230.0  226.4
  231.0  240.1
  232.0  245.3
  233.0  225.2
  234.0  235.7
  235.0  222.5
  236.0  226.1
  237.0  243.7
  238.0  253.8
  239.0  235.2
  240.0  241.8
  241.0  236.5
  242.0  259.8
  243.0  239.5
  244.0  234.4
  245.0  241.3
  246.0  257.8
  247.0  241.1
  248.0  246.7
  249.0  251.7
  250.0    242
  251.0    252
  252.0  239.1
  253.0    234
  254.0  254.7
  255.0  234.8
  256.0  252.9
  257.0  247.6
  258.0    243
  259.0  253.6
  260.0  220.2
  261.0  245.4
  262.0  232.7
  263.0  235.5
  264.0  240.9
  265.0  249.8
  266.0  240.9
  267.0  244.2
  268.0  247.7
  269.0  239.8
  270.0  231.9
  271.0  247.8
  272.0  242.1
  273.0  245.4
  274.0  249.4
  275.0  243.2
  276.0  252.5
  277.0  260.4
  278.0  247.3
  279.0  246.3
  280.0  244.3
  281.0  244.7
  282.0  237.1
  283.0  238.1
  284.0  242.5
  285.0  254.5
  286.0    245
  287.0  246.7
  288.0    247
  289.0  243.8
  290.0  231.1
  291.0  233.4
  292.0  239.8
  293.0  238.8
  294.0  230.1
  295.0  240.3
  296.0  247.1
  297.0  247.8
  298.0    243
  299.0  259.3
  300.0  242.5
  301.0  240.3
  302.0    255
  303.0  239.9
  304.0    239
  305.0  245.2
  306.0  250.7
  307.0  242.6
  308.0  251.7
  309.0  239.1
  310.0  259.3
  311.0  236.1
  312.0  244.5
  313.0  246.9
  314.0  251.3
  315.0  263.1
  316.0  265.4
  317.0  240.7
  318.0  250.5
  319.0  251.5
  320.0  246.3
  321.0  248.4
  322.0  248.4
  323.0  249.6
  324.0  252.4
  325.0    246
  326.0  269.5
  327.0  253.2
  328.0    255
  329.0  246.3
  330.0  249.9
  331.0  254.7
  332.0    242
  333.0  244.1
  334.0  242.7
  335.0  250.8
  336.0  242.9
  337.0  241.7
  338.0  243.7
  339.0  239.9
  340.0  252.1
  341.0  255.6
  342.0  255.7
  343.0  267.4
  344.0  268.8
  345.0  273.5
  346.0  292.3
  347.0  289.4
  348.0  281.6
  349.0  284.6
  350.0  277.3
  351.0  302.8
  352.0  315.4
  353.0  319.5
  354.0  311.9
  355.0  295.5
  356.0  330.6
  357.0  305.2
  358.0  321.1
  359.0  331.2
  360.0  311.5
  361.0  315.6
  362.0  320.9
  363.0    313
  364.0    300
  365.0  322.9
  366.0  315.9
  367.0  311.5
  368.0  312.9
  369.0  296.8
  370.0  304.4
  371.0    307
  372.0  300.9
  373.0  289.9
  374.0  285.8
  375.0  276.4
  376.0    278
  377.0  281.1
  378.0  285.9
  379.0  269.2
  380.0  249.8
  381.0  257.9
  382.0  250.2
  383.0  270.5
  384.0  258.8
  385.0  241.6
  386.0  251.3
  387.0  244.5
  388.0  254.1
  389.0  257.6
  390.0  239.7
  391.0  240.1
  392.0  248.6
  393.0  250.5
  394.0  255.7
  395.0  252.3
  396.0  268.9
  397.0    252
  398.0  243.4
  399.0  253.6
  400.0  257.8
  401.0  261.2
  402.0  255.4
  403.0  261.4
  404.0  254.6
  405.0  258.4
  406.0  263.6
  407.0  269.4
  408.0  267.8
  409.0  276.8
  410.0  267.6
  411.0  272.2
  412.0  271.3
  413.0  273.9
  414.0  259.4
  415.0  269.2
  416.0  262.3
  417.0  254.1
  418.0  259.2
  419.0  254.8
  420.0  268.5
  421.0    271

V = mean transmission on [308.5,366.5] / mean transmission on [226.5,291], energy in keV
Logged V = 1.1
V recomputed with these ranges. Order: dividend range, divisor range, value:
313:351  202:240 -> 1.09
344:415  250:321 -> 1.14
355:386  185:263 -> 1.24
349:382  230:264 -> 1.24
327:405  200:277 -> 1.15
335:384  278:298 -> 1.19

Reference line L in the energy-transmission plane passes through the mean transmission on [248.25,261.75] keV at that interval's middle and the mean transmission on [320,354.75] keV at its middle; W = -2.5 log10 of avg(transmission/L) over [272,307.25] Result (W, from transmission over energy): 0.03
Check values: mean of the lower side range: 244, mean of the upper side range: 264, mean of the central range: 244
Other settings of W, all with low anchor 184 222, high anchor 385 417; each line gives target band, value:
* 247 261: -0.022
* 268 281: -0.019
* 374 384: -0.057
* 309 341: -0.004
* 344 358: -0.184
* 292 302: 0.004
